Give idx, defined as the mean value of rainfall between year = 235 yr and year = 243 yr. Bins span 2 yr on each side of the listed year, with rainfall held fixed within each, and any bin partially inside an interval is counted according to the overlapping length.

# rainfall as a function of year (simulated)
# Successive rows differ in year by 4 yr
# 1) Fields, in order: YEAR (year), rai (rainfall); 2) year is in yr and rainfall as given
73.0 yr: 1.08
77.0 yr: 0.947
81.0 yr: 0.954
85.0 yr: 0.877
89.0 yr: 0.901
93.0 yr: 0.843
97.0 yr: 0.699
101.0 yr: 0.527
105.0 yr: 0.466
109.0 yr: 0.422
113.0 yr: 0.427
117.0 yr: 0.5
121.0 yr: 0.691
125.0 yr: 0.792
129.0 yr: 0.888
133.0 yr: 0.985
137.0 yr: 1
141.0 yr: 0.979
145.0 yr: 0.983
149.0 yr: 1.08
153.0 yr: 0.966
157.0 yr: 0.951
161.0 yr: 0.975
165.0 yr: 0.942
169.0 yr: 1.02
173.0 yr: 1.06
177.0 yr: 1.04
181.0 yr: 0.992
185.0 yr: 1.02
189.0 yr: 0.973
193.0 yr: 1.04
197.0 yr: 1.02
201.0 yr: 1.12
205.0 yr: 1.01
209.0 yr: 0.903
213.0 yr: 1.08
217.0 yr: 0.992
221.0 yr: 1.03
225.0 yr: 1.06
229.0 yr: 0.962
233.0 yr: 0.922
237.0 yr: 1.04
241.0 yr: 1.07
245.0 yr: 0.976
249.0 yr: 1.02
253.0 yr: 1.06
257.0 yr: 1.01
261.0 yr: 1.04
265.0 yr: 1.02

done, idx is 1.06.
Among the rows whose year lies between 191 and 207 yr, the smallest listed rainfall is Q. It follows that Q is 1.01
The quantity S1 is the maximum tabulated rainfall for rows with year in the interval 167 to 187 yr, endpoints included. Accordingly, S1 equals 1.06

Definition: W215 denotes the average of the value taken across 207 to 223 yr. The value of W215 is 1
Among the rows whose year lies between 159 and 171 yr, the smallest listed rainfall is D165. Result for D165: 0.942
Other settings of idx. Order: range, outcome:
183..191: 0.996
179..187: 1.01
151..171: 0.971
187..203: 1.04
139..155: 1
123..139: 0.916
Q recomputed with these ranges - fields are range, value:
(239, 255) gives 0.976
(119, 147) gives 0.691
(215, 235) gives 0.922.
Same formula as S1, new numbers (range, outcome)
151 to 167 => 0.975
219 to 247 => 1.07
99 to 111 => 0.527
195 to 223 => 1.12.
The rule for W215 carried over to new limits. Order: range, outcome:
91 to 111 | 0.591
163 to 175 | 1.01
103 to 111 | 0.444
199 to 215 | 1.03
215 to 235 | 0.993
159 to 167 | 0.958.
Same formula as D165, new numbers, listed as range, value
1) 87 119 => 0.422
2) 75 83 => 0.947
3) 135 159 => 0.951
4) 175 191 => 0.973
